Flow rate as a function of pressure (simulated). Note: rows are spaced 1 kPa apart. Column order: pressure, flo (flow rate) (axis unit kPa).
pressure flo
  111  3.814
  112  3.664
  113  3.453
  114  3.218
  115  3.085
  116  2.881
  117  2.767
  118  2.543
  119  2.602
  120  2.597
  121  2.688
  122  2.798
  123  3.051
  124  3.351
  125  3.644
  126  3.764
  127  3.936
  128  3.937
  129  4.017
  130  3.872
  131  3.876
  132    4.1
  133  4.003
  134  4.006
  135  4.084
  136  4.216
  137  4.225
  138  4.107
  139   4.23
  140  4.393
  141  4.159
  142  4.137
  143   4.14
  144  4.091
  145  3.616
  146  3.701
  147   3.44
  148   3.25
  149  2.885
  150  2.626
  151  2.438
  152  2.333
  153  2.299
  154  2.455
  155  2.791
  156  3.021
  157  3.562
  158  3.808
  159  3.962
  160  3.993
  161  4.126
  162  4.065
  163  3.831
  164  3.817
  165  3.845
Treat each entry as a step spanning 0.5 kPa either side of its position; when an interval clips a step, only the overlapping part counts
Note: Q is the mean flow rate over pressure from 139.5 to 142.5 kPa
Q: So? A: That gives 4.23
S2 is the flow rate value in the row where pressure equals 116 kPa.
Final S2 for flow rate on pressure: 2.881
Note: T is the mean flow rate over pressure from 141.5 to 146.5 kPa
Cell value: 3.94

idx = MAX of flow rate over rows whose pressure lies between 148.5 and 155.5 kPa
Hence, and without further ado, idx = 2.885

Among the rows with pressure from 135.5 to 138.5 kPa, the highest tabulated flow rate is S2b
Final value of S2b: 4.225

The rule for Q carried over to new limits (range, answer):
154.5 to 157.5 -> 3.12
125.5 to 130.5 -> 3.91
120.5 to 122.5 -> 2.74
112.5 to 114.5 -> 3.34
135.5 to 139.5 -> 4.19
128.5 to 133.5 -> 3.97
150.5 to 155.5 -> 2.46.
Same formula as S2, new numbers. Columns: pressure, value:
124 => 3.351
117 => 2.767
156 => 3.021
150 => 2.626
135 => 4.084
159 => 3.962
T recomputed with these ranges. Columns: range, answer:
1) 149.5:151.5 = 2.53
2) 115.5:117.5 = 2.82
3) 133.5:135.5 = 4.04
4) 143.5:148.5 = 3.62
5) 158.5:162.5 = 4.04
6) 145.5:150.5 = 3.18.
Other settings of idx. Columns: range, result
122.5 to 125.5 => 3.644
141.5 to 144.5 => 4.14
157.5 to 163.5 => 4.126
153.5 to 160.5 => 3.993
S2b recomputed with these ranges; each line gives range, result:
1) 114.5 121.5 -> 3.085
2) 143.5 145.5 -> 4.091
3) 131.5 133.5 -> 4.1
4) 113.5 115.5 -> 3.218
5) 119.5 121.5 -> 2.688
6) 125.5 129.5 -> 4.017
